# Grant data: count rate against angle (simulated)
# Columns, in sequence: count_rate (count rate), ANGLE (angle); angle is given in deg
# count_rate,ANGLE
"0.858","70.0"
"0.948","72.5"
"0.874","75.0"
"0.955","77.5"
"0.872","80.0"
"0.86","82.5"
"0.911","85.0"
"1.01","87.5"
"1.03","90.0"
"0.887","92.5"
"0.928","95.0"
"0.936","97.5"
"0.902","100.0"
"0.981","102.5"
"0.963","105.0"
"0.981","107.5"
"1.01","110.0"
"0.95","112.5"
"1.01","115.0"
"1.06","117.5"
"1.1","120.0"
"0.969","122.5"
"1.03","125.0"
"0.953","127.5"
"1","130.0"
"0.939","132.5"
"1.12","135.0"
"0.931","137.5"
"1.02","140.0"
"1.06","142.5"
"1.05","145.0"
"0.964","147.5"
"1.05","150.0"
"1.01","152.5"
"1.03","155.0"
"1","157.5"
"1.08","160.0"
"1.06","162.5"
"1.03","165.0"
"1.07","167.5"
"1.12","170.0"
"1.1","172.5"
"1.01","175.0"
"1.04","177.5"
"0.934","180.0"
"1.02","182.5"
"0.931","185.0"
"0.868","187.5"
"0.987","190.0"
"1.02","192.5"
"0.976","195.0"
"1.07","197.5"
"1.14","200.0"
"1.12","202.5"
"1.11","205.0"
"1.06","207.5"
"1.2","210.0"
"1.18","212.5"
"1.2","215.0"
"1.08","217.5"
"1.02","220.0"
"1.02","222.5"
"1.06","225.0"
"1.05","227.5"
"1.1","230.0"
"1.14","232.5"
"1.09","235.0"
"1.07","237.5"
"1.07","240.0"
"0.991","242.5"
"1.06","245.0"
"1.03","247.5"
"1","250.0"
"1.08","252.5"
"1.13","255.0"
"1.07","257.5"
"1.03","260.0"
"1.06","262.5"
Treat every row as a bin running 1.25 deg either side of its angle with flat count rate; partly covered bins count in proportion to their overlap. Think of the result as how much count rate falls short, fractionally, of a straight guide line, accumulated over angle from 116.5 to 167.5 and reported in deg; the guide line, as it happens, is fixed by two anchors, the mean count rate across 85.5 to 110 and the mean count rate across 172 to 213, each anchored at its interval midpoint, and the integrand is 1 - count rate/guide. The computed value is -1.3 deg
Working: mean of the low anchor 0.959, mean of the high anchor 1.04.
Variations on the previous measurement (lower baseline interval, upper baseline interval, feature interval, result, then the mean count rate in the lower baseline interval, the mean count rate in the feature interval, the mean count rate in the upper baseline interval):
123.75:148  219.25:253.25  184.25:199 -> 0.8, 1.01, 0.98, 1.06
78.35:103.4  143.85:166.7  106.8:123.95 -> -0.8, 0.931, 1.01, 1.03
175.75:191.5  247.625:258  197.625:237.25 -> -3.5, 0.966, 1.1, 1.07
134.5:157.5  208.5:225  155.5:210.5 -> 1.4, 1.02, 1.04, 1.11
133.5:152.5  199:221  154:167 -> 0.1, 1.03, 1.04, 1.12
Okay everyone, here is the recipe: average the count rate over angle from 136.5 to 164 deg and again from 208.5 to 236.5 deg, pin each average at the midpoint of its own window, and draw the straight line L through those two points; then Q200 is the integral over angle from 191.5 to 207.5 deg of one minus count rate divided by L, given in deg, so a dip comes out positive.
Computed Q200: 0.1 deg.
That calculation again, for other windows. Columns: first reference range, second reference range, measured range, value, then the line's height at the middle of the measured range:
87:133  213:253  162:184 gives -0.3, 1.03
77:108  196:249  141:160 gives -0.4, 1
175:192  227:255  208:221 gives -1.4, 1.02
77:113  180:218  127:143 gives -0.2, 0.989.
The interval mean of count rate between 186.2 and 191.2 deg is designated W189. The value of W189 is 0.927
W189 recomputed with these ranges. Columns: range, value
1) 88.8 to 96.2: 0.948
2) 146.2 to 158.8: 1.01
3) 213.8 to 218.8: 1.14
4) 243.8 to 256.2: 1.06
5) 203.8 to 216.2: 1.15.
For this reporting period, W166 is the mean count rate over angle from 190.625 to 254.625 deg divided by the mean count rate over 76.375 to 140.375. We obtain 1.11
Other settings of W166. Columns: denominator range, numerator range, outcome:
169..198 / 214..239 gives 1.08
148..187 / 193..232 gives 1.06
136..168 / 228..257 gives 1.04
